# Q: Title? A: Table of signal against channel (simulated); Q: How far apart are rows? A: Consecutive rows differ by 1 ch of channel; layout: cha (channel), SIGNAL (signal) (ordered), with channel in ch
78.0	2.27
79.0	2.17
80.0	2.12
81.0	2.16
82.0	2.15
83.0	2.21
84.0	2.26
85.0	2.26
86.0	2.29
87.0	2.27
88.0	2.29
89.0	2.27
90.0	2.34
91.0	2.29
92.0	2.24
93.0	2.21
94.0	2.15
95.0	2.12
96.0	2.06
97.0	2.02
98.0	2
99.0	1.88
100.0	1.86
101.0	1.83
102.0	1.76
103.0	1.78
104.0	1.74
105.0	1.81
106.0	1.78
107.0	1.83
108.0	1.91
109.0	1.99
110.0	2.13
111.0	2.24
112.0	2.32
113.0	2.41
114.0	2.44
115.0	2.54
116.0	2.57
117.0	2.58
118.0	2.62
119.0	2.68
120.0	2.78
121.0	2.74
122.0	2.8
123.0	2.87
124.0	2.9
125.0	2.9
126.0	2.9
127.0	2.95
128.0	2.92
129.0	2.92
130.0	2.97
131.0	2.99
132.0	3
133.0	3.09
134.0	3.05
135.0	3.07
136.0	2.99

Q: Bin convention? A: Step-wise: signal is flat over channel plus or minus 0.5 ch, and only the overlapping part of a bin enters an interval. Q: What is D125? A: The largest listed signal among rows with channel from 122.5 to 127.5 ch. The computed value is 2.95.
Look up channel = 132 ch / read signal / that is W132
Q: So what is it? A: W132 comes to 3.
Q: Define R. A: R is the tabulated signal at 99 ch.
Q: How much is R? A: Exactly 1.88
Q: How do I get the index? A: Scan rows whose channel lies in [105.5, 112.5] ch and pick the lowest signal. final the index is 1.78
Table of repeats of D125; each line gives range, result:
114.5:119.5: 2.68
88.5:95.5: 2.34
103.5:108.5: 1.91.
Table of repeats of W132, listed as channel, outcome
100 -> 1.86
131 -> 2.99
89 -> 2.27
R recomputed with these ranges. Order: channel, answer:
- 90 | 2.34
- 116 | 2.57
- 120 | 2.78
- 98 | 2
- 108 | 1.91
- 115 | 2.54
